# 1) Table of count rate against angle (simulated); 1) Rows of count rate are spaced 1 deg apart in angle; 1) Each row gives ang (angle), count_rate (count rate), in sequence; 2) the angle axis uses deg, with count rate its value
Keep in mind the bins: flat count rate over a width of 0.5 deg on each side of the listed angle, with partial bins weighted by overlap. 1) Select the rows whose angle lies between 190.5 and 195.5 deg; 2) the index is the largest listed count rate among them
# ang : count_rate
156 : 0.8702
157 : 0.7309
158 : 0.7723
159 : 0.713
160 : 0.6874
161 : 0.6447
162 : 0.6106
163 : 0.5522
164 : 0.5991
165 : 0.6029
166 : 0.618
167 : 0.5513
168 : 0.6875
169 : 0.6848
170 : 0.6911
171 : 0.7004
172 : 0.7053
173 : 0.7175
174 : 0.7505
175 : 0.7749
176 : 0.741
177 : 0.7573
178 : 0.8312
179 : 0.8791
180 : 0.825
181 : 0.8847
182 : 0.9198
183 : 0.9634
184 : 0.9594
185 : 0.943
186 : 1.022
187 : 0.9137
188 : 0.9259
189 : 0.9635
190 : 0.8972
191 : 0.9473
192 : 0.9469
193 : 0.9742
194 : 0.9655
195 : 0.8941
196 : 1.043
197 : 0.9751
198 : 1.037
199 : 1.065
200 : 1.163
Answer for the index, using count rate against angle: 0.9742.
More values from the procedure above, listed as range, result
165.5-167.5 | 0.618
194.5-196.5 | 1.043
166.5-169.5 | 0.6875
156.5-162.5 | 0.7723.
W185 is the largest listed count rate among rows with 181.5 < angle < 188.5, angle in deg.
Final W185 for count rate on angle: 1.022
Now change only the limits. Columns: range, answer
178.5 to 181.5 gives 0.8847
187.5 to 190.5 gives 0.9635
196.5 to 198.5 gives 1.037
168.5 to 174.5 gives 0.7505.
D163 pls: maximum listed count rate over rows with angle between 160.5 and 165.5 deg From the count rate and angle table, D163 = 0.6447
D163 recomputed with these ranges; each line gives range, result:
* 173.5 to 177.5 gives 0.7749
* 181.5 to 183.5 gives 0.9634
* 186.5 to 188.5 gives 0.9259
